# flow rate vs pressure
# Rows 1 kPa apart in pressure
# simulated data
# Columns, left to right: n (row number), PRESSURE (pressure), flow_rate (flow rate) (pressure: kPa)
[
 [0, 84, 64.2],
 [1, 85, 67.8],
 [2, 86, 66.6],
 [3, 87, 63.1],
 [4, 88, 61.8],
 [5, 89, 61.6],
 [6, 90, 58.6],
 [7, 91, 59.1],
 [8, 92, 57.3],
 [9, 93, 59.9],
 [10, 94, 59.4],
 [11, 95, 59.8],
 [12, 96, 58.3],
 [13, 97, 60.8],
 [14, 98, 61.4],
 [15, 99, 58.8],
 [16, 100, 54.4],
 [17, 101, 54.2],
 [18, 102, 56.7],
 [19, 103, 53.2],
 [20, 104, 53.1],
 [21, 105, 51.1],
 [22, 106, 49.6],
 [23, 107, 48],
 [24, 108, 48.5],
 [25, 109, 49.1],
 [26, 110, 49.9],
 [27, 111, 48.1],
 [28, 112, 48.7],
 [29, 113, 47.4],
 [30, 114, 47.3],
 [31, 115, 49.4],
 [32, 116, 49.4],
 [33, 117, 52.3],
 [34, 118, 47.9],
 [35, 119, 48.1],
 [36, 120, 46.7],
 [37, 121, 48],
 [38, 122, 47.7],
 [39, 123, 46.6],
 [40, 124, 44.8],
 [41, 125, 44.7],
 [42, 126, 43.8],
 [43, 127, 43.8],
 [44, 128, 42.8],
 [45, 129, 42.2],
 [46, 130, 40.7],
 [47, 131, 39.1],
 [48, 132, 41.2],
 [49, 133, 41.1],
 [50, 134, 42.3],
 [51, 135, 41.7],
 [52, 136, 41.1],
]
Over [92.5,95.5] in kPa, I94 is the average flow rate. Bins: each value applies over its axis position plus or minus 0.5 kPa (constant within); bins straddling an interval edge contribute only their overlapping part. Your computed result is 59.7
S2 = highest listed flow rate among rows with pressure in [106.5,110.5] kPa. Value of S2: 49.9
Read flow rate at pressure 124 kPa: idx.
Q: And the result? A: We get 44.8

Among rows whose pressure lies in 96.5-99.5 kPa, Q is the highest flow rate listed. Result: 61.4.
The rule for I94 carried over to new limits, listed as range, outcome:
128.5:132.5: 40.8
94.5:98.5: 60.1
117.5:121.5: 47.7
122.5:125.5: 45.4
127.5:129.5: 42.5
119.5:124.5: 46.8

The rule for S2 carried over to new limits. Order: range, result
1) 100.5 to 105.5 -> 56.7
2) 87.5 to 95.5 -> 61.8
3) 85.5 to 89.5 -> 66.6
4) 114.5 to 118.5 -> 52.3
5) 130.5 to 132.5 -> 41.2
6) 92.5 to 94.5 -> 59.9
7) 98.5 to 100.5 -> 58.8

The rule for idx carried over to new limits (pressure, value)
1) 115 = 49.4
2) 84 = 64.2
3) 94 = 59.4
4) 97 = 60.8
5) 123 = 46.6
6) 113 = 47.4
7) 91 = 59.1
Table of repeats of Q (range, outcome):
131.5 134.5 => 42.3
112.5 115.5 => 49.4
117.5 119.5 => 48.1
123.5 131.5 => 44.8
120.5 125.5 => 48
